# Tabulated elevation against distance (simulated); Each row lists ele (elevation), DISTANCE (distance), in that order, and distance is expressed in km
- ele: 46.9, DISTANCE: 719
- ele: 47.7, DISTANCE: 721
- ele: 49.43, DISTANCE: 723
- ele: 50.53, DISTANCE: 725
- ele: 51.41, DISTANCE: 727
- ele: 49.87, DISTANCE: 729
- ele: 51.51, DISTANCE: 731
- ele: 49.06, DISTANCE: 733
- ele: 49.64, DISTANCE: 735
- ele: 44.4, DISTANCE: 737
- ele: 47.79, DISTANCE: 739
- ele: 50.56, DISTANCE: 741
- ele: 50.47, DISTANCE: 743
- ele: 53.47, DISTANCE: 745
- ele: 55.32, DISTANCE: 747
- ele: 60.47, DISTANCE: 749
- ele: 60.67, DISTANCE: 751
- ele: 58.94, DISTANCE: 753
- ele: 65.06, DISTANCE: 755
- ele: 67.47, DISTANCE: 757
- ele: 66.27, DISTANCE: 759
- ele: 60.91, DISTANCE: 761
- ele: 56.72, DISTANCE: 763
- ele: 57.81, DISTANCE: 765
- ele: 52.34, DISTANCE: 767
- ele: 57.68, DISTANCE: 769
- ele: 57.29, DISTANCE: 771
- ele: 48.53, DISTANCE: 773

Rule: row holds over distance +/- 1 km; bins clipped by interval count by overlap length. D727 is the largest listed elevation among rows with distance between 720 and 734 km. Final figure 51.51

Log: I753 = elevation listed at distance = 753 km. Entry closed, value 58.94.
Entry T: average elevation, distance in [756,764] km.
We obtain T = 62.8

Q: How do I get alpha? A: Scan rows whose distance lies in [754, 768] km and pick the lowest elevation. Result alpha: 52.34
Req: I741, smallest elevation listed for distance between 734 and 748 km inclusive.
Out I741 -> 44.4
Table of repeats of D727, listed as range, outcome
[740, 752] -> 60.67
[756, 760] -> 67.47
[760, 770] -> 60.91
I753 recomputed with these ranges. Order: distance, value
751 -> 60.67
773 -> 48.53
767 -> 52.34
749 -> 60.47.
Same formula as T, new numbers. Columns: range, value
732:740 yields 47.7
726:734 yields 50.5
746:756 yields 60.1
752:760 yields 64.4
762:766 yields 57.3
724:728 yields 51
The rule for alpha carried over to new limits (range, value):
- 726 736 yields 49.06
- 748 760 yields 58.94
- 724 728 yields 50.53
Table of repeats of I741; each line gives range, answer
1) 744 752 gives 53.47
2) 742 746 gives 50.47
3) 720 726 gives 47.7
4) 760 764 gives 56.72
